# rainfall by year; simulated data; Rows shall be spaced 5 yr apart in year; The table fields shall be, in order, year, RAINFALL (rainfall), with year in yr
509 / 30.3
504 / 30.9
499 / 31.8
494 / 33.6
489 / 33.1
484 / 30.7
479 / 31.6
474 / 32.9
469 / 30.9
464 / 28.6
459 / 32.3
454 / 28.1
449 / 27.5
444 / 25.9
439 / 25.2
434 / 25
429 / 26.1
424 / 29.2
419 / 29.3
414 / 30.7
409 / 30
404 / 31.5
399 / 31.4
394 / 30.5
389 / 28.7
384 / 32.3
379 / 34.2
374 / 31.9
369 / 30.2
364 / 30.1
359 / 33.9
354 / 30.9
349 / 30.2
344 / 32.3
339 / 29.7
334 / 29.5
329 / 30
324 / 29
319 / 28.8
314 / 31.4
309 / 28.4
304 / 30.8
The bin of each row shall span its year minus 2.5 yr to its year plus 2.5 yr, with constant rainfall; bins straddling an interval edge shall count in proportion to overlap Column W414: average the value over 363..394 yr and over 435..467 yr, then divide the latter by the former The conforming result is 0.9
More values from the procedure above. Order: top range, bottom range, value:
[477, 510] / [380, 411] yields 1.03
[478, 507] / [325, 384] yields 1.02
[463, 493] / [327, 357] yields 1.03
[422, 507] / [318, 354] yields 0.99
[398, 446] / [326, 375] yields 0.92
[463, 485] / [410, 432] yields 1.08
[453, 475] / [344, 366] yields 0.97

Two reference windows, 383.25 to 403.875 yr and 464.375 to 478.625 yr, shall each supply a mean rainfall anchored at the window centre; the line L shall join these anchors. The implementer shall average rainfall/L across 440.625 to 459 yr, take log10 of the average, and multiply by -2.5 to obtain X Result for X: 0.13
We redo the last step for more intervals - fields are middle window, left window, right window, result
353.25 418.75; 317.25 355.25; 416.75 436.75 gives -0.10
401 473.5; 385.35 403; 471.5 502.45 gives 0.09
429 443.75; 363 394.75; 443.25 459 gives 0.13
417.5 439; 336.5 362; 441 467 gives 0.08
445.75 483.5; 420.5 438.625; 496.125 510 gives -0.05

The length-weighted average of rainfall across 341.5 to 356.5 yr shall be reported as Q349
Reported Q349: 31.1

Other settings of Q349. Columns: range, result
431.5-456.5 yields 26.3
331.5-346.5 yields 30.5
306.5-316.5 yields 29.9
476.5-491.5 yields 31.8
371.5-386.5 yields 32.8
